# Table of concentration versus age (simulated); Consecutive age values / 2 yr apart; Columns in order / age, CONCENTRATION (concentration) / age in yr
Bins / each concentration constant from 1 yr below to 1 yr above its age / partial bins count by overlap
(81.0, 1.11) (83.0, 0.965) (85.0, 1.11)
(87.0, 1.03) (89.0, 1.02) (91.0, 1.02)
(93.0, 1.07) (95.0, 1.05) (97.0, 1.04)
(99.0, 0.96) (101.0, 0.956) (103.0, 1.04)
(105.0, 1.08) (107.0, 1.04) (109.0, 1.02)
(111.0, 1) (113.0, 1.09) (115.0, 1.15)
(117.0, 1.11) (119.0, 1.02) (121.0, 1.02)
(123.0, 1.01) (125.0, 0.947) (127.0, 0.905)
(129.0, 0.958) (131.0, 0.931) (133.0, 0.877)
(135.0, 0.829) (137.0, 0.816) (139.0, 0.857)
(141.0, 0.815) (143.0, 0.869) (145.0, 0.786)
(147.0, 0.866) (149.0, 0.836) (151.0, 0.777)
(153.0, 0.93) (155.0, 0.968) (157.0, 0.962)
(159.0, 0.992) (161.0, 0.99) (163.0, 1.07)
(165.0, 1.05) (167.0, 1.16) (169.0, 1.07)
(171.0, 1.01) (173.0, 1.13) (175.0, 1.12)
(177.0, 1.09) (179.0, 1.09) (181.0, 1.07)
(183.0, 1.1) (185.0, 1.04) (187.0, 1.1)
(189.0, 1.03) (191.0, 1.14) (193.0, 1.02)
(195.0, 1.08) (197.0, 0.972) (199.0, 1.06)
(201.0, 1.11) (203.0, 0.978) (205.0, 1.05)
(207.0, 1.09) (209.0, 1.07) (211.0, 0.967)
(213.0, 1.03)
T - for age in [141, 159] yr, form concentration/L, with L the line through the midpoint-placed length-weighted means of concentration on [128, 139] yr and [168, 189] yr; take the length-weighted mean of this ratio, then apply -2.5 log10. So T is 0.091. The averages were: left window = 0.88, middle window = 0.878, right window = 1.08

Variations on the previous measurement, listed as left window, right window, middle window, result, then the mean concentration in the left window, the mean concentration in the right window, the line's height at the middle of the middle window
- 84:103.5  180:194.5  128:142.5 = 0.20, 1.03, 1.07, 1.05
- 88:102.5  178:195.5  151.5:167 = 0.06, 1.02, 1.07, 1.06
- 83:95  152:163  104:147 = 0.06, 1.04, 0.978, 1.01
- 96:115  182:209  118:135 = 0.10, 1.03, 1.06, 1.04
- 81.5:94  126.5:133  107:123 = -0.10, 1.04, 0.925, 0.965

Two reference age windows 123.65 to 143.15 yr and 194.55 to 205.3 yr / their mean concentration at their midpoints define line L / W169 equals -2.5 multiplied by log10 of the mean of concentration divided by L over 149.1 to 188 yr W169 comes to -0.07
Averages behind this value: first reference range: 0.883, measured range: 1.03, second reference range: 1.04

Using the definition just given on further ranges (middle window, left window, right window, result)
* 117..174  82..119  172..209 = 0.118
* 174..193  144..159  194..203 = -0.093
